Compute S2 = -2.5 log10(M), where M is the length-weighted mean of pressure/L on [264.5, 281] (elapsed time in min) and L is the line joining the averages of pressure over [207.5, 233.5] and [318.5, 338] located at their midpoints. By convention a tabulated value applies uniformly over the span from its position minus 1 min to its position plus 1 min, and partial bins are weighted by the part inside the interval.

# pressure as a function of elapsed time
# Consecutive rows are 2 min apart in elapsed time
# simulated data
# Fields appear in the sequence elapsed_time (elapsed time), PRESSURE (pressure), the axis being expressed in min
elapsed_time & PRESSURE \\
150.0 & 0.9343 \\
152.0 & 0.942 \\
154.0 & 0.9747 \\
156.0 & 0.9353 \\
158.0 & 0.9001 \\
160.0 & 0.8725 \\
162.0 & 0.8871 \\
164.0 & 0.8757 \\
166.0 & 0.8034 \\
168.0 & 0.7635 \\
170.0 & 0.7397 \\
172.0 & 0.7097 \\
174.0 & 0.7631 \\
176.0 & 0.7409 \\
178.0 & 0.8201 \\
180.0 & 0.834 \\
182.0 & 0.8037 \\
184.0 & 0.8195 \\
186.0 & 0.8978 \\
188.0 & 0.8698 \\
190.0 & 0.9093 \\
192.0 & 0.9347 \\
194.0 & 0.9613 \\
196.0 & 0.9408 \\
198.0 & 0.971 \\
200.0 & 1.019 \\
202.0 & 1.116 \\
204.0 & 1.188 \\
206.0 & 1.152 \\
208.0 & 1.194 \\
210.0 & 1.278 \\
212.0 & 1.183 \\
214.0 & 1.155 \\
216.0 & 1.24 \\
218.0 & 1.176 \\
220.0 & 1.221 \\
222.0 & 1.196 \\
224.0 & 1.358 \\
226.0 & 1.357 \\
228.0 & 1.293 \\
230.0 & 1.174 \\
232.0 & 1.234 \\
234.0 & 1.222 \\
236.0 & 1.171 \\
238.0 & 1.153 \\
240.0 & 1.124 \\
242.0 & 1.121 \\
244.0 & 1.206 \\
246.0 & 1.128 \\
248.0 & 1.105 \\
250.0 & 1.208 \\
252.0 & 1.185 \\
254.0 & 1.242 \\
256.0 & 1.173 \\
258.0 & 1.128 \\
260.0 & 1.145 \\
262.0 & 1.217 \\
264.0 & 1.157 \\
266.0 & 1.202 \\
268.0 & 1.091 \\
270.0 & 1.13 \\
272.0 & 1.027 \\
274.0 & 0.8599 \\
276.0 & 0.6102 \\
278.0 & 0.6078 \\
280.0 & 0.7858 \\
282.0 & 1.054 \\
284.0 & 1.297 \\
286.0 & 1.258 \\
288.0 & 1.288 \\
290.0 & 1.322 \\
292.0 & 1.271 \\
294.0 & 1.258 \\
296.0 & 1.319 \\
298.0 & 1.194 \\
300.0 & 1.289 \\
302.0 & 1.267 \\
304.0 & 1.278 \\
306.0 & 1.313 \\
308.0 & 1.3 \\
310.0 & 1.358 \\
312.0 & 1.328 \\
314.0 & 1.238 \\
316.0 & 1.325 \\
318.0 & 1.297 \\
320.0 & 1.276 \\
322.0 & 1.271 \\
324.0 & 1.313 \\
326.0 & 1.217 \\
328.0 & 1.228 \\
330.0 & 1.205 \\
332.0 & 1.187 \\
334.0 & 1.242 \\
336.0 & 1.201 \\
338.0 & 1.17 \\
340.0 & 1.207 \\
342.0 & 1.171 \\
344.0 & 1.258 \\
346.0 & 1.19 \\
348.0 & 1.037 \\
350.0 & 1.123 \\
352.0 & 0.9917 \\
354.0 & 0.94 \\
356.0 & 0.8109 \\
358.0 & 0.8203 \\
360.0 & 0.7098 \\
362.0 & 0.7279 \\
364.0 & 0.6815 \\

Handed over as 0.319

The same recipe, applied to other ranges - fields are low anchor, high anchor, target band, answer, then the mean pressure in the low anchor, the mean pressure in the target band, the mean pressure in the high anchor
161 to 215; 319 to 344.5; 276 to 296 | 0.03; 0.938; 1.11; 1.23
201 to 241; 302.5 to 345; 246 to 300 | 0.10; 1.21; 1.12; 1.26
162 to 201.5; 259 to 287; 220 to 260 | -0.23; 0.856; 1.2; 1.03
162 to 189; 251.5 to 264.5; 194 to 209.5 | -0.17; 0.806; 1.08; 1.18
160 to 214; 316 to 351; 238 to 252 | -0.11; 0.933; 1.15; 1.21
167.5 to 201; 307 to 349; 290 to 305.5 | -0.10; 0.854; 1.27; 1.24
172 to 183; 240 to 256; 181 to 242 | -0.15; 0.785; 1.11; 1.17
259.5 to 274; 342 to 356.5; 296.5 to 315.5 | -0.18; 1.12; 1.29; 1.07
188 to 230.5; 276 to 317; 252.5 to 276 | 0.07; 1.14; 1.1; 1.2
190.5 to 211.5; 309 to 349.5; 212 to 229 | -0.14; 1.07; 1.25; 1.23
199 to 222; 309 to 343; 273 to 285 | 0.37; 1.18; 0.869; 1.25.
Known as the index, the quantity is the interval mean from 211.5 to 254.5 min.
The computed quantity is 1.2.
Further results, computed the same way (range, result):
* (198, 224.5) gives 1.18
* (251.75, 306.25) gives 1.14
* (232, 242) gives 1.17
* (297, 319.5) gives 1.29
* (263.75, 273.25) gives 1.11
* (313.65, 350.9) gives 1.22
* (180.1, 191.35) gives 0.86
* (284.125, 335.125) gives 1.27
